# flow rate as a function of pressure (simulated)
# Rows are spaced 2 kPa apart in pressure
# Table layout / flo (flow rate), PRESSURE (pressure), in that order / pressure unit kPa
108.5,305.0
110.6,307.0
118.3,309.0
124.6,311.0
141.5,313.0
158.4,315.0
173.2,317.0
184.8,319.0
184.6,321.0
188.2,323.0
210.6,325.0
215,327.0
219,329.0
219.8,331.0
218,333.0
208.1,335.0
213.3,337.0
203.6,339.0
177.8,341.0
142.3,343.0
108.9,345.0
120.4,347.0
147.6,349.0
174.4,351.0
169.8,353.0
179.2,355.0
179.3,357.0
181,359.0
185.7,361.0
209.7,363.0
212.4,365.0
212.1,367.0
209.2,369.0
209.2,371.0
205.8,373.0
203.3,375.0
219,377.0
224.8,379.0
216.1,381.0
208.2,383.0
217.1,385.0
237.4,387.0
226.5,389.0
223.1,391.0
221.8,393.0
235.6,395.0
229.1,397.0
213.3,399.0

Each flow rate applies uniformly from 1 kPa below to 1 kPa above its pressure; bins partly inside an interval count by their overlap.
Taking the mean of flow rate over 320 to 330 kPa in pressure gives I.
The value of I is 203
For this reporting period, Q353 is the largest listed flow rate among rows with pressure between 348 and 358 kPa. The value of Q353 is 179.3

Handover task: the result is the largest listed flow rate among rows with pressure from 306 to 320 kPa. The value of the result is 184.8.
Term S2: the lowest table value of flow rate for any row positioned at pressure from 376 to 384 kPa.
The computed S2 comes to 208.2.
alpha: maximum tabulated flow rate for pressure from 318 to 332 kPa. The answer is 219.8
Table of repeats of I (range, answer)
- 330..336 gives 215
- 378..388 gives 221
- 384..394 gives 225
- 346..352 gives 147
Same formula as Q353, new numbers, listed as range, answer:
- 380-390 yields 237.4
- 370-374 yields 209.2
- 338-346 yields 203.6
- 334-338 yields 213.3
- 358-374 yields 212.4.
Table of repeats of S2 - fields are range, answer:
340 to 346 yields 108.9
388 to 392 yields 223.1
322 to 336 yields 188.2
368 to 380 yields 203.3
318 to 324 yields 184.6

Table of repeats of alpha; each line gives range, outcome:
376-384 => 224.8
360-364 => 209.7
